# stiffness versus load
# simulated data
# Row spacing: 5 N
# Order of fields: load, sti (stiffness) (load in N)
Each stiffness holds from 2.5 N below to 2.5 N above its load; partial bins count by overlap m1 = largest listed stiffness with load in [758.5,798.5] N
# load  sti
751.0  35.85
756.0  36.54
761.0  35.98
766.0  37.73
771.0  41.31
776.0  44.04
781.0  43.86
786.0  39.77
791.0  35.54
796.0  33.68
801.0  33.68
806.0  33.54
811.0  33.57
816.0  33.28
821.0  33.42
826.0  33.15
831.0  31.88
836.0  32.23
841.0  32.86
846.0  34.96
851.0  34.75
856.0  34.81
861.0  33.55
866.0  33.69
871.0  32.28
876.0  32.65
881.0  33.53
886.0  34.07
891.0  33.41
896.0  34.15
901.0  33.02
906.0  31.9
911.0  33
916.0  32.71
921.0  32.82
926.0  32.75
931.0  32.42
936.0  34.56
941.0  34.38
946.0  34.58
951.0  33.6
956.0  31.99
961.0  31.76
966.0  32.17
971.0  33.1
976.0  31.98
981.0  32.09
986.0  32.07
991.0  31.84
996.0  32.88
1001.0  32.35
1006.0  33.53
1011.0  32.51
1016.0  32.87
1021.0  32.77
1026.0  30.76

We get 44.04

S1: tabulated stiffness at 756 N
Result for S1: 36.54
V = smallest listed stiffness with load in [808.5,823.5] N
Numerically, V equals 33.28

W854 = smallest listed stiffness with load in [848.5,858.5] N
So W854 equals 34.75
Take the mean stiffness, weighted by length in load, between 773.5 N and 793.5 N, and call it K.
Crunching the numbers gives 40.8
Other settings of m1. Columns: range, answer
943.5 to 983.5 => 34.58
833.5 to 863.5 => 34.96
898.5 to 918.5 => 33.02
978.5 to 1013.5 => 33.53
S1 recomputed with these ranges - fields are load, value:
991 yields 31.84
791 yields 35.54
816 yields 33.28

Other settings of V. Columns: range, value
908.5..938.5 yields 32.42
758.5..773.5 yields 35.98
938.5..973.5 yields 31.76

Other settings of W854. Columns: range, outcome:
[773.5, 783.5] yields 43.86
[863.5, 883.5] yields 32.28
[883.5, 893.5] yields 33.41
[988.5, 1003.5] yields 31.84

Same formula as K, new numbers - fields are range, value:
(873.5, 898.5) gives 33.6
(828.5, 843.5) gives 32.3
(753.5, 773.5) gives 37.9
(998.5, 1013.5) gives 32.8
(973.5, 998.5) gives 32.2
